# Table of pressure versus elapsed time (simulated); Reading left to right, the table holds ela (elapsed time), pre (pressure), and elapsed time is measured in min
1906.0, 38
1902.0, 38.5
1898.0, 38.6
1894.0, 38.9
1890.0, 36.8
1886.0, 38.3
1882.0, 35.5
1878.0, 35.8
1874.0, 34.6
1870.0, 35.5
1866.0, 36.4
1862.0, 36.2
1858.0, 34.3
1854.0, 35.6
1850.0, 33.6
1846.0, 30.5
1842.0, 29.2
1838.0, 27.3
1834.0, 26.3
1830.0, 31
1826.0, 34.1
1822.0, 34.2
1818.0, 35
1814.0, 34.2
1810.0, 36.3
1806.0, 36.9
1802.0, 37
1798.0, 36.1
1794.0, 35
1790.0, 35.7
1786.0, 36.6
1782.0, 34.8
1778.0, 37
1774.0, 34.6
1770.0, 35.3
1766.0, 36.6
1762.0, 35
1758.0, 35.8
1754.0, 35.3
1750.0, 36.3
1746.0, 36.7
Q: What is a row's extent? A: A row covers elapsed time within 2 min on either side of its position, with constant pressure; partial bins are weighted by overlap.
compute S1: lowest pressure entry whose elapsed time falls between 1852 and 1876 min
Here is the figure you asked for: 34.3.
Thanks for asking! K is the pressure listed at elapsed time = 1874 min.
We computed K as 34.6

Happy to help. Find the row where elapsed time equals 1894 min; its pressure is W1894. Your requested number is 38.9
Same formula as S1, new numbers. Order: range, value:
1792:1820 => 34.2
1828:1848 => 26.3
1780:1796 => 34.8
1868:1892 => 34.6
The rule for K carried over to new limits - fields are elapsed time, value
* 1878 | 35.8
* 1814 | 34.2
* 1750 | 36.3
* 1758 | 35.8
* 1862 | 36.2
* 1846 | 30.5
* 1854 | 35.6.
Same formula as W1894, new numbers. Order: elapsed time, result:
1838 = 27.3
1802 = 37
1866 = 36.4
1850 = 33.6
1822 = 34.2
